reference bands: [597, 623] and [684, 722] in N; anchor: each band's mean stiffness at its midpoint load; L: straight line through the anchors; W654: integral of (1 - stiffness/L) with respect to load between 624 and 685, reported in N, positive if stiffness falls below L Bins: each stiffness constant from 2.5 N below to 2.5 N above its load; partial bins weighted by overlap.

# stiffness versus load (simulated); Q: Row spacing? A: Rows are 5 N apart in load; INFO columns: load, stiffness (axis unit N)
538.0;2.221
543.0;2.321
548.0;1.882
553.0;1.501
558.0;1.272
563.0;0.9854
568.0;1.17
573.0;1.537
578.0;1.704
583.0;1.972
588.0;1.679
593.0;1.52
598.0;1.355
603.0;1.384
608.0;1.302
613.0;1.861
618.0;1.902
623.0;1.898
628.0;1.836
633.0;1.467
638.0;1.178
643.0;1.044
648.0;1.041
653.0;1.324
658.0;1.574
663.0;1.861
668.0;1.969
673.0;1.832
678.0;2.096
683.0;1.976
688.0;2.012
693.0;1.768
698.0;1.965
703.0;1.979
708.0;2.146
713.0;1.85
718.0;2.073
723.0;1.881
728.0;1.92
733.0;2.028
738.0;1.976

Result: 6.2 N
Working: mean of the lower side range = 1.61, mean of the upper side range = 1.97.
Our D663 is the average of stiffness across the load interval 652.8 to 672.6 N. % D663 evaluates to 1.74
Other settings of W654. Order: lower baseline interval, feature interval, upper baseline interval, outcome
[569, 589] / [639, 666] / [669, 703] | 7.2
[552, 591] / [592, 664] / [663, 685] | 9.9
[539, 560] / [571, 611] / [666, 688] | 6.2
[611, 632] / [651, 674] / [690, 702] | 1.9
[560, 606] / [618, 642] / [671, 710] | 1.3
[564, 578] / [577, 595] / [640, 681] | -4.0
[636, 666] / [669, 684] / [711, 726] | -3.8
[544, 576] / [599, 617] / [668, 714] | 1.1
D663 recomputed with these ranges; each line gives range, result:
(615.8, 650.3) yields 1.48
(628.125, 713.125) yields 1.71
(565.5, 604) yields 1.55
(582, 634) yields 1.65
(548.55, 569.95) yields 1.29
